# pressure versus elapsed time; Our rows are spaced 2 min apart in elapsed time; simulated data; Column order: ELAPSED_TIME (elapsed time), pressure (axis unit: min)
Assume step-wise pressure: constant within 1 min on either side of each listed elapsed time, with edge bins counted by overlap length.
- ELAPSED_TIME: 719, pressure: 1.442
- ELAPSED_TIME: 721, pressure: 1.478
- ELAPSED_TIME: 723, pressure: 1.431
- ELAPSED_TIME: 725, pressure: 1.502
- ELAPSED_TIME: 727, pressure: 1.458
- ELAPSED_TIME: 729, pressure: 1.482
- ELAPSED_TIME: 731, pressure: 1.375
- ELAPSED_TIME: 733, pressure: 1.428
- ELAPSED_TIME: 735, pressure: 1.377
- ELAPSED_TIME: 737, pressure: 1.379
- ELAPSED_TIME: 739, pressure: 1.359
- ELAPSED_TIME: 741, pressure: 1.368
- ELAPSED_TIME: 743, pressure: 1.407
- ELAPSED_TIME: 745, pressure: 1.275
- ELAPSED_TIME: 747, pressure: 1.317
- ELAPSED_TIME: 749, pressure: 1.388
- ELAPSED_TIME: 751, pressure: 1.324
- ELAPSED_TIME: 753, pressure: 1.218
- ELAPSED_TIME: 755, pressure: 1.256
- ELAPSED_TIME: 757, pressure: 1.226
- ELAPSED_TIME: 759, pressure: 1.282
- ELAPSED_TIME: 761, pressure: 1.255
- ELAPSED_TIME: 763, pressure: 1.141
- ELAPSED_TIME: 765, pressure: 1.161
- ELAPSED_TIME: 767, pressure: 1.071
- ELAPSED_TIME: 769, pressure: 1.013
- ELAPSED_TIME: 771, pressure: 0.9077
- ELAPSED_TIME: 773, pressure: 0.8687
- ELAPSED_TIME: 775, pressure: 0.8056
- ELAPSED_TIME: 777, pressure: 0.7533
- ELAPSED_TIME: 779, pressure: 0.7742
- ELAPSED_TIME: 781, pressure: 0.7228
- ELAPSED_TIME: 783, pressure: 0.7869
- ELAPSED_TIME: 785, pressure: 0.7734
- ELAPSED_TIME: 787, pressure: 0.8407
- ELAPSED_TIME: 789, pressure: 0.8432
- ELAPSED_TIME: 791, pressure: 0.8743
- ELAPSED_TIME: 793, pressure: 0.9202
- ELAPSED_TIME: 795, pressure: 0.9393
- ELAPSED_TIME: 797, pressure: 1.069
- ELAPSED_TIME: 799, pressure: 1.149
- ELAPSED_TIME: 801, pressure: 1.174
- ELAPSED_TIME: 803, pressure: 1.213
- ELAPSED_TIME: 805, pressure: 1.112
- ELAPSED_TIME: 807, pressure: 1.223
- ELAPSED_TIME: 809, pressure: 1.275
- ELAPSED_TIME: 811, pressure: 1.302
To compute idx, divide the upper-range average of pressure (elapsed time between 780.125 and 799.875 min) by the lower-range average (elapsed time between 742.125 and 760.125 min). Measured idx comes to 0.7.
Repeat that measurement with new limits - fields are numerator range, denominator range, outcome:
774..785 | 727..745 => 0.55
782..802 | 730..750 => 0.69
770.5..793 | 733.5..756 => 0.61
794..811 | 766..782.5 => 1.34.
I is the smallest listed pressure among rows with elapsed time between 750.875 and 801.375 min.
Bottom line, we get 0.7228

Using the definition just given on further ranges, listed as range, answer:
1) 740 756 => 1.218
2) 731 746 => 1.275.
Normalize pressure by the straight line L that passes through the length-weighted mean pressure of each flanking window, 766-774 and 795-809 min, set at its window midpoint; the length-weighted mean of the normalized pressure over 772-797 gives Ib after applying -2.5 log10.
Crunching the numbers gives 0.25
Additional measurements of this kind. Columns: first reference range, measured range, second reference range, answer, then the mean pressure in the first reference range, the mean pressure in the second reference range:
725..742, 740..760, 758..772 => -0.042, 1.41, 1.12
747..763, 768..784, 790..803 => 0.359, 1.27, 1.04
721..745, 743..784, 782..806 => 0.113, 1.41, 0.975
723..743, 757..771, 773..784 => -0.163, 1.41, 0.778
